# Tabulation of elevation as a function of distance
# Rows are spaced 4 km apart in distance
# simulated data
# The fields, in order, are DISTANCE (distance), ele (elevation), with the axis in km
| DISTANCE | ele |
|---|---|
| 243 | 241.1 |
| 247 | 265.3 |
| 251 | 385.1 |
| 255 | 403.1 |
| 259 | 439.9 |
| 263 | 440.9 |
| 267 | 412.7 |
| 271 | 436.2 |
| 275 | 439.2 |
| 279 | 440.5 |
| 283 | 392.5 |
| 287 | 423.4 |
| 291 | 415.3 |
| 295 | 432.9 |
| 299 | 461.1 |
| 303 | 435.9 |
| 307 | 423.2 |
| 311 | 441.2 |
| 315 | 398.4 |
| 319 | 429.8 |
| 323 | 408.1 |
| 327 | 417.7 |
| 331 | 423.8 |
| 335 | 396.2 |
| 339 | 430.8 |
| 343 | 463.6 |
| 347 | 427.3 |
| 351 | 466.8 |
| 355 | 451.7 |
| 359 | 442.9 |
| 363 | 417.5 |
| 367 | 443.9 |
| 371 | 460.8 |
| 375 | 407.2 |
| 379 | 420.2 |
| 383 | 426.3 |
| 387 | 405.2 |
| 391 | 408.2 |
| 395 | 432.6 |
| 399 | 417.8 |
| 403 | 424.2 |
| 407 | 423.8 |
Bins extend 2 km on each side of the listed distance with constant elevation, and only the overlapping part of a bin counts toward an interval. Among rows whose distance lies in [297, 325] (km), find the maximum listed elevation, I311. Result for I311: 461.1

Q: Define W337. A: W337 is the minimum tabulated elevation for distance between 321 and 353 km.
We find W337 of 396.2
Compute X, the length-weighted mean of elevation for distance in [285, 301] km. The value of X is 433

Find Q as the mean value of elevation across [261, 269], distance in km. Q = 427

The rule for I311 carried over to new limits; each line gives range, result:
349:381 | 466.8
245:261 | 439.9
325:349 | 463.6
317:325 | 429.8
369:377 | 460.8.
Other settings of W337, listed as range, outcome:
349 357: 451.7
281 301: 392.5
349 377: 407.2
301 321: 398.4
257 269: 412.7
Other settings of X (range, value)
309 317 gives 420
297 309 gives 440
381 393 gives 413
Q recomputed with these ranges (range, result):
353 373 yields 443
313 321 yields 414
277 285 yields 416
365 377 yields 437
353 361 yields 447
